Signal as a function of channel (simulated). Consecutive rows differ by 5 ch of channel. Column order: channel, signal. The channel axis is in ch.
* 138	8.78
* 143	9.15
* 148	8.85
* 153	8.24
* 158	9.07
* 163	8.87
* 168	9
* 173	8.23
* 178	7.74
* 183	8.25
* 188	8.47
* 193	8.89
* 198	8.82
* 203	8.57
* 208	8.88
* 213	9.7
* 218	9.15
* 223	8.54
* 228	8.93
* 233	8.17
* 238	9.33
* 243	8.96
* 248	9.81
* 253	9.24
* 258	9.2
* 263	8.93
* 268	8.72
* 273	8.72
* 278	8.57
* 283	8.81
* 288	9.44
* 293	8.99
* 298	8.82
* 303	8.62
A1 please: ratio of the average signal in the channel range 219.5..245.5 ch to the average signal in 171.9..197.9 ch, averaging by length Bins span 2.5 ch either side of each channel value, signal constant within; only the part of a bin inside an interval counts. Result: 1.05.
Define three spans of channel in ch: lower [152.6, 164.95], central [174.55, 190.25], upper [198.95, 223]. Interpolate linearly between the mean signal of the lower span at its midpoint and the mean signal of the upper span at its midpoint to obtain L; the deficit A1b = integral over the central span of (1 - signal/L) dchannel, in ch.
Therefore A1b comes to 1.31 ch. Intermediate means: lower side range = 8.8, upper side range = 9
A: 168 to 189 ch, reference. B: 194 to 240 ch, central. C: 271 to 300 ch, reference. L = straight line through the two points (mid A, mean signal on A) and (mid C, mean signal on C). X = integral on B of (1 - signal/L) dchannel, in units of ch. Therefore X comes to -2.2 ch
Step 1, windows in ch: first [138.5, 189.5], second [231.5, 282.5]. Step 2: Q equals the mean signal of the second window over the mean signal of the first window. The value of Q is 1.04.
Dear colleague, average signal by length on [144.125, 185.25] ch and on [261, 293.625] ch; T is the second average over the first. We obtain 1.04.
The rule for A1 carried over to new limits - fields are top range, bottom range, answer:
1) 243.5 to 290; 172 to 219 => 1.04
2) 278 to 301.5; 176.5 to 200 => 1.06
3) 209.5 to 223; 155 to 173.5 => 1.04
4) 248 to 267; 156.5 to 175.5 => 1.05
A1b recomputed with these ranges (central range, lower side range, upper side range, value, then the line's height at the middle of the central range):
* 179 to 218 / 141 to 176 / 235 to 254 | 1.0 ch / 9.01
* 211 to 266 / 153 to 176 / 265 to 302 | -1.7 ch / 8.8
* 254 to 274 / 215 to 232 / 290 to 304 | -0.2 ch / 8.85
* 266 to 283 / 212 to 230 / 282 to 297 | 0.7 ch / 9.07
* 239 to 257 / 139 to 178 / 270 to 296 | -1.0 ch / 8.85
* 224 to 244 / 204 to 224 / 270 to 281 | 0.3 ch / 8.94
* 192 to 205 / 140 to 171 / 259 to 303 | 0.2 ch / 8.86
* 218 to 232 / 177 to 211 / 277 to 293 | -0.1 ch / 8.71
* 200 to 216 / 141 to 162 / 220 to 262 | -0.2 ch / 8.95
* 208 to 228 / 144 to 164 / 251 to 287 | -0.5 ch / 8.85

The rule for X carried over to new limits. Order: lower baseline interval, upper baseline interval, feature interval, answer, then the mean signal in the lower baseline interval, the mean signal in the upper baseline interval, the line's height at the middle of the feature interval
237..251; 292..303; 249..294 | 0.5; 9.37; 8.83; 9.09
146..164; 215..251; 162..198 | 1.3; 8.75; 9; 8.83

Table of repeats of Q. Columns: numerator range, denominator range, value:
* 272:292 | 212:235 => 1.00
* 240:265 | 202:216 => 1.01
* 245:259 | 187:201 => 1.08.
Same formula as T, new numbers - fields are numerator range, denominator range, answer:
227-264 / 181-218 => 1.03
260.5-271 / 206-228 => 0.97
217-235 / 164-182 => 1.04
